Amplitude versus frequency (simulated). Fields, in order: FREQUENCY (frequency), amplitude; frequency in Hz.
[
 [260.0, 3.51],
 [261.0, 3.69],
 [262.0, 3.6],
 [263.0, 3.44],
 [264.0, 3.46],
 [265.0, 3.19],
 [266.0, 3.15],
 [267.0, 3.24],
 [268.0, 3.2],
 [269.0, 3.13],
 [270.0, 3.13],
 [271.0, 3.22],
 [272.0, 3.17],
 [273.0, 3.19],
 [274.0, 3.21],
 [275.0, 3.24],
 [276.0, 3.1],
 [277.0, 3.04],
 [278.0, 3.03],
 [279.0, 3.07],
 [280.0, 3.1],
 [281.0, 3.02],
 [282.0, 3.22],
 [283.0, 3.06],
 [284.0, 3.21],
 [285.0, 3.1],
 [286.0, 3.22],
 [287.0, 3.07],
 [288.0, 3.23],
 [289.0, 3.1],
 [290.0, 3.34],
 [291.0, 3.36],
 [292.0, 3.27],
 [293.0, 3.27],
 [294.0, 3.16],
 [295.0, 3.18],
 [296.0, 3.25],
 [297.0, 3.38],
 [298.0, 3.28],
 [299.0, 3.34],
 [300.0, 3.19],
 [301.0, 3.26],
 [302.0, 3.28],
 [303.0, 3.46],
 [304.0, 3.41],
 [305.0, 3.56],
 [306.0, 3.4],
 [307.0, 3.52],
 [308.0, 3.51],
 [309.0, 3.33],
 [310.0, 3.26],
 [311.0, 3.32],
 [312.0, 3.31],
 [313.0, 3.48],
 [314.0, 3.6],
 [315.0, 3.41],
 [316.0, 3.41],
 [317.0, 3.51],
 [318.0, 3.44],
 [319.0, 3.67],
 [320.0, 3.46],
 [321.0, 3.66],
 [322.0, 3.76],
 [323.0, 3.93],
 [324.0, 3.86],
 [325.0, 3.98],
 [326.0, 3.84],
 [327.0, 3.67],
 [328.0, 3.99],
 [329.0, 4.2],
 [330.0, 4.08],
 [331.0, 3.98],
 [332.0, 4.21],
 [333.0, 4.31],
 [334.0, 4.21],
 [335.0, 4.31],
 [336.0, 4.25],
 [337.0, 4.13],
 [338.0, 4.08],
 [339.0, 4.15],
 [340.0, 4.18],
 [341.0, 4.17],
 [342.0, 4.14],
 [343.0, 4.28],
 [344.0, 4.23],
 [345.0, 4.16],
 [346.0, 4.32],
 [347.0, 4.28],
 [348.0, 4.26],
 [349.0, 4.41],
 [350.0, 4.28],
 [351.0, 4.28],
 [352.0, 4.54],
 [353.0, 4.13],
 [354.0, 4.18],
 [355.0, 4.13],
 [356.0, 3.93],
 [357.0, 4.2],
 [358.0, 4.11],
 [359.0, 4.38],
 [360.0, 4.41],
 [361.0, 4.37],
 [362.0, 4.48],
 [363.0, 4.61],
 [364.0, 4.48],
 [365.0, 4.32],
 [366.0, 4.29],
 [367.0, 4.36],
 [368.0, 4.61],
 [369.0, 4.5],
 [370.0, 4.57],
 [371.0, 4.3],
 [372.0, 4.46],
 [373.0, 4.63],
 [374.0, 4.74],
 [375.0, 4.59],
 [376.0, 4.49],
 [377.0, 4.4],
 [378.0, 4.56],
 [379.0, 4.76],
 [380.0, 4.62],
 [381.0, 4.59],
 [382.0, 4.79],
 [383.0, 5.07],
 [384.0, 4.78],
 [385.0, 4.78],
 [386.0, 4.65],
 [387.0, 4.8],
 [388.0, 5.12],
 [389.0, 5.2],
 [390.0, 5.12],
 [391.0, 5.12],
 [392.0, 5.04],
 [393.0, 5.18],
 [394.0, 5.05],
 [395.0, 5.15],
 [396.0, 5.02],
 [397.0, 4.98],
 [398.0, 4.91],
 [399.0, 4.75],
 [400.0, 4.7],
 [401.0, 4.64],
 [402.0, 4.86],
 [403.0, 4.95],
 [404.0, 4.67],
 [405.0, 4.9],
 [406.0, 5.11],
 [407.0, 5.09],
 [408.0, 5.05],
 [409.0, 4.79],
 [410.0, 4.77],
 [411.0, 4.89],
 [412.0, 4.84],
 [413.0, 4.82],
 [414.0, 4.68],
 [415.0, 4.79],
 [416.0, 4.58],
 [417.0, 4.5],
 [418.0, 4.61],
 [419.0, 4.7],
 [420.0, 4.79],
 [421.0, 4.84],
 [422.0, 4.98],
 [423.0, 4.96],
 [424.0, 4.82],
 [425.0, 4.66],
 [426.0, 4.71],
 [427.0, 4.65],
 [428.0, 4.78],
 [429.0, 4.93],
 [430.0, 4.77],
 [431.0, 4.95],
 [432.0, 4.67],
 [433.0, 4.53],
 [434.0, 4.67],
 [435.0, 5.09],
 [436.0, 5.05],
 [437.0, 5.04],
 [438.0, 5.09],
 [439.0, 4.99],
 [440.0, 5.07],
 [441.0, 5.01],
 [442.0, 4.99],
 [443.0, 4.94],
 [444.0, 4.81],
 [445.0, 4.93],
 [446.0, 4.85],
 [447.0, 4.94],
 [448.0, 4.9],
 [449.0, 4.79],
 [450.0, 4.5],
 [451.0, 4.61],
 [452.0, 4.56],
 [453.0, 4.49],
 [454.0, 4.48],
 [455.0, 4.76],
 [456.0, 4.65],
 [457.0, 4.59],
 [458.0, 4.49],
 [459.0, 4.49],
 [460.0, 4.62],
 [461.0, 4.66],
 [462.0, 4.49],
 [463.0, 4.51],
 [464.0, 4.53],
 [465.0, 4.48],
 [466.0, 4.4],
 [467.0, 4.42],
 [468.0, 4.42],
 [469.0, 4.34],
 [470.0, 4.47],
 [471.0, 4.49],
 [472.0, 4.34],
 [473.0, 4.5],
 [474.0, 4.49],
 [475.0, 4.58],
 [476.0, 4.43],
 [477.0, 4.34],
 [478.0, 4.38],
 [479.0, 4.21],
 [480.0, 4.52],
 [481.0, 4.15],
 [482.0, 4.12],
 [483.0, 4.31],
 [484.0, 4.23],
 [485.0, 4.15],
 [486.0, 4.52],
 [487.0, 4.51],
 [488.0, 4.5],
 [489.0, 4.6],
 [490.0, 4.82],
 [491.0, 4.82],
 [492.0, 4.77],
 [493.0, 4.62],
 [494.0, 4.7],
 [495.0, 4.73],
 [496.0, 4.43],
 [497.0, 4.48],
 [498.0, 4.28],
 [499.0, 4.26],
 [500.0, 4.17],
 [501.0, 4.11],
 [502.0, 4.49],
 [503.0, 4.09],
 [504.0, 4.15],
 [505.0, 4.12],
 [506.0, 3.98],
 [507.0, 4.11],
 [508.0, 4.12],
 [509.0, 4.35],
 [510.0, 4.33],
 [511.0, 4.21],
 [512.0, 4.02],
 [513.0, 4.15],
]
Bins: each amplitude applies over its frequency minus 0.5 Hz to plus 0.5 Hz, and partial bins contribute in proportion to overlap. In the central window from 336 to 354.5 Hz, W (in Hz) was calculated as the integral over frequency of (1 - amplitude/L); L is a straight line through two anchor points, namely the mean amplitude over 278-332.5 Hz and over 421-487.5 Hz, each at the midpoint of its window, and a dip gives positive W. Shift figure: -2.3 Hz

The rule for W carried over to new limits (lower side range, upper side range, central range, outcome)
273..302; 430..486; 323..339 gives -2.3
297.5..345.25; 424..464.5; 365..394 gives -3.3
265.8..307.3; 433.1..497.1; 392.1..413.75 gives -4.1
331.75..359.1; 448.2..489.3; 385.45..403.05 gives -2.6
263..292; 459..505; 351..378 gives -5.0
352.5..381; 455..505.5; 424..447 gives -2.3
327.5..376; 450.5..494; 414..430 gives -1.2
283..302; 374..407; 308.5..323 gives 0.5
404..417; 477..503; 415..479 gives -0.4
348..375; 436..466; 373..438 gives -4.0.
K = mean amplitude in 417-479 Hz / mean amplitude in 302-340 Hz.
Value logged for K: 1.25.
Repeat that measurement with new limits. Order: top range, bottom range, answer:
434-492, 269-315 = 1.42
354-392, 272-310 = 1.41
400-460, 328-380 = 1.11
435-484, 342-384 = 1.04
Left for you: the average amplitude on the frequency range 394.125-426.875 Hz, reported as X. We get 4.83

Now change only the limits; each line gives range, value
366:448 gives 4.81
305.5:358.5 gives 3.93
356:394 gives 4.63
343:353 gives 4.3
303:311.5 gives 3.42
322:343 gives 4.08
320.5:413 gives 4.49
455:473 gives 4.5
